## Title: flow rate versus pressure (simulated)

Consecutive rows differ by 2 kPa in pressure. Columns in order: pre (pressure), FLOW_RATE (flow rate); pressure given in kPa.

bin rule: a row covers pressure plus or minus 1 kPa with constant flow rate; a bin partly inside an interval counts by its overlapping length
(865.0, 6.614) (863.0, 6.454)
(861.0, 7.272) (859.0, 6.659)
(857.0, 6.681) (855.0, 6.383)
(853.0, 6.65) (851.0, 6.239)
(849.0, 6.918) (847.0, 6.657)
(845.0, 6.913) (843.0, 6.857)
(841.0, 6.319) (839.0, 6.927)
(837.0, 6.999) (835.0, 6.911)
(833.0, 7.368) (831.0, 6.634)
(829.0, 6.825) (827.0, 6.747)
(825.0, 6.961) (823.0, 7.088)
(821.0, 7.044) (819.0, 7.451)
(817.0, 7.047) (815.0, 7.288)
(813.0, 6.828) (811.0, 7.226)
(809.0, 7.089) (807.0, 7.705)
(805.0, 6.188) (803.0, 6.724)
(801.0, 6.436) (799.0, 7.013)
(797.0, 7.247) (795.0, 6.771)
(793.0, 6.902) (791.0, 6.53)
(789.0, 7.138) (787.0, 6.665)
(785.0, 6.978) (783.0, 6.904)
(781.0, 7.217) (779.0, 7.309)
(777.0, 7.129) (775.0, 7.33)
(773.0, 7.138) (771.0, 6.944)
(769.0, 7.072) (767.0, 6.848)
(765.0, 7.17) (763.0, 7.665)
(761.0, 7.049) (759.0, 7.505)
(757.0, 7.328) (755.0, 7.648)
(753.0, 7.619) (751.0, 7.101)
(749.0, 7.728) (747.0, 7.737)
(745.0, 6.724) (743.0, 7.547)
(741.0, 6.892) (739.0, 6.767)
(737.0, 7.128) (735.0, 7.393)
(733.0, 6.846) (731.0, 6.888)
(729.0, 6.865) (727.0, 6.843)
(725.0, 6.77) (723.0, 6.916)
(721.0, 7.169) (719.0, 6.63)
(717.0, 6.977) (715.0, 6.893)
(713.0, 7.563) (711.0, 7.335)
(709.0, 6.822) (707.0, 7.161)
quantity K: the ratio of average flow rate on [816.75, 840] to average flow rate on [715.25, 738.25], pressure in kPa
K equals 1.01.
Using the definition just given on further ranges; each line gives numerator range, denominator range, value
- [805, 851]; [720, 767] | 0.97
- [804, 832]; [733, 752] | 0.97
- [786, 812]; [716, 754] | 0.97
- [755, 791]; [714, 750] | 1.01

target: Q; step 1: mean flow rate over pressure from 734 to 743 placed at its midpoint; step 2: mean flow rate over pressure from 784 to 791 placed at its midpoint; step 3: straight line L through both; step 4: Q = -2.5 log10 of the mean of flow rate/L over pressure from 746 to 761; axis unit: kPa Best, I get -0.07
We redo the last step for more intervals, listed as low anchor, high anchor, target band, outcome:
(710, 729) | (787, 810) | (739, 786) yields -0.05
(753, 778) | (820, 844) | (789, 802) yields 0.04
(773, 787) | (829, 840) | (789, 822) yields 0.01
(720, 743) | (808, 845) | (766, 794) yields 0.00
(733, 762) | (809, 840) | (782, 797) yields 0.04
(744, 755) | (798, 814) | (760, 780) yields 0.01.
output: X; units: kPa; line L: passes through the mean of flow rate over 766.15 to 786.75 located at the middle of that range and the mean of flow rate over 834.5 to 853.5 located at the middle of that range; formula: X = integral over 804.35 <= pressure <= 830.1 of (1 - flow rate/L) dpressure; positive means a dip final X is -0.7 kPa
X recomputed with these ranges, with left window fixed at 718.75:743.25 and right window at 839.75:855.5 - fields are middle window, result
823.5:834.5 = -0.38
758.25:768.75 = -0.54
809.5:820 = -0.69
